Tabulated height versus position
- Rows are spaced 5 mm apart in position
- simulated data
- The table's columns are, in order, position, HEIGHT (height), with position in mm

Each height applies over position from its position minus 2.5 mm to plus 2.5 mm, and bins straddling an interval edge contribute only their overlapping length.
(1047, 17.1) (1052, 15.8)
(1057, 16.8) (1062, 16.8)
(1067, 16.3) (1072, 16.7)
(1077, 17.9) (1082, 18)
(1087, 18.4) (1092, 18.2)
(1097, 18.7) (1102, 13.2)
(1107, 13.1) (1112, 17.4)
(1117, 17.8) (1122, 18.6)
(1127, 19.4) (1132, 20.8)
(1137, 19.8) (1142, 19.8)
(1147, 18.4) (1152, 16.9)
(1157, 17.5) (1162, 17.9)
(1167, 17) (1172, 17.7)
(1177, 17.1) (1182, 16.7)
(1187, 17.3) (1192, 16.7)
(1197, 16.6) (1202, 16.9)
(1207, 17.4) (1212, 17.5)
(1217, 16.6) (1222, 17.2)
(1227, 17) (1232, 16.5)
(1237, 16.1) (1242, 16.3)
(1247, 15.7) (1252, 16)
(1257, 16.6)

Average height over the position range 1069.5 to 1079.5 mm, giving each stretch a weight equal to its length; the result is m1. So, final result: 17.3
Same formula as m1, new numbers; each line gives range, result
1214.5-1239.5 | 16.7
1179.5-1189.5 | 17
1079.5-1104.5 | 17.3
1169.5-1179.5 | 17.4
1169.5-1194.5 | 17.1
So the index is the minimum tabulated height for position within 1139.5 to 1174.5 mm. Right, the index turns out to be 16.9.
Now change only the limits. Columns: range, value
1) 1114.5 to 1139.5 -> 17.8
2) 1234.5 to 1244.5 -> 16.1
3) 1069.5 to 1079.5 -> 16.7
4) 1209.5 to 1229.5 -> 16.6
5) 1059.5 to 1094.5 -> 16.3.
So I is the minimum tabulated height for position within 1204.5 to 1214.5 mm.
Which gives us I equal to 17.4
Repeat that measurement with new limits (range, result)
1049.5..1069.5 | 15.8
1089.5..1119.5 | 13.1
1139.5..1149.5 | 18.4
